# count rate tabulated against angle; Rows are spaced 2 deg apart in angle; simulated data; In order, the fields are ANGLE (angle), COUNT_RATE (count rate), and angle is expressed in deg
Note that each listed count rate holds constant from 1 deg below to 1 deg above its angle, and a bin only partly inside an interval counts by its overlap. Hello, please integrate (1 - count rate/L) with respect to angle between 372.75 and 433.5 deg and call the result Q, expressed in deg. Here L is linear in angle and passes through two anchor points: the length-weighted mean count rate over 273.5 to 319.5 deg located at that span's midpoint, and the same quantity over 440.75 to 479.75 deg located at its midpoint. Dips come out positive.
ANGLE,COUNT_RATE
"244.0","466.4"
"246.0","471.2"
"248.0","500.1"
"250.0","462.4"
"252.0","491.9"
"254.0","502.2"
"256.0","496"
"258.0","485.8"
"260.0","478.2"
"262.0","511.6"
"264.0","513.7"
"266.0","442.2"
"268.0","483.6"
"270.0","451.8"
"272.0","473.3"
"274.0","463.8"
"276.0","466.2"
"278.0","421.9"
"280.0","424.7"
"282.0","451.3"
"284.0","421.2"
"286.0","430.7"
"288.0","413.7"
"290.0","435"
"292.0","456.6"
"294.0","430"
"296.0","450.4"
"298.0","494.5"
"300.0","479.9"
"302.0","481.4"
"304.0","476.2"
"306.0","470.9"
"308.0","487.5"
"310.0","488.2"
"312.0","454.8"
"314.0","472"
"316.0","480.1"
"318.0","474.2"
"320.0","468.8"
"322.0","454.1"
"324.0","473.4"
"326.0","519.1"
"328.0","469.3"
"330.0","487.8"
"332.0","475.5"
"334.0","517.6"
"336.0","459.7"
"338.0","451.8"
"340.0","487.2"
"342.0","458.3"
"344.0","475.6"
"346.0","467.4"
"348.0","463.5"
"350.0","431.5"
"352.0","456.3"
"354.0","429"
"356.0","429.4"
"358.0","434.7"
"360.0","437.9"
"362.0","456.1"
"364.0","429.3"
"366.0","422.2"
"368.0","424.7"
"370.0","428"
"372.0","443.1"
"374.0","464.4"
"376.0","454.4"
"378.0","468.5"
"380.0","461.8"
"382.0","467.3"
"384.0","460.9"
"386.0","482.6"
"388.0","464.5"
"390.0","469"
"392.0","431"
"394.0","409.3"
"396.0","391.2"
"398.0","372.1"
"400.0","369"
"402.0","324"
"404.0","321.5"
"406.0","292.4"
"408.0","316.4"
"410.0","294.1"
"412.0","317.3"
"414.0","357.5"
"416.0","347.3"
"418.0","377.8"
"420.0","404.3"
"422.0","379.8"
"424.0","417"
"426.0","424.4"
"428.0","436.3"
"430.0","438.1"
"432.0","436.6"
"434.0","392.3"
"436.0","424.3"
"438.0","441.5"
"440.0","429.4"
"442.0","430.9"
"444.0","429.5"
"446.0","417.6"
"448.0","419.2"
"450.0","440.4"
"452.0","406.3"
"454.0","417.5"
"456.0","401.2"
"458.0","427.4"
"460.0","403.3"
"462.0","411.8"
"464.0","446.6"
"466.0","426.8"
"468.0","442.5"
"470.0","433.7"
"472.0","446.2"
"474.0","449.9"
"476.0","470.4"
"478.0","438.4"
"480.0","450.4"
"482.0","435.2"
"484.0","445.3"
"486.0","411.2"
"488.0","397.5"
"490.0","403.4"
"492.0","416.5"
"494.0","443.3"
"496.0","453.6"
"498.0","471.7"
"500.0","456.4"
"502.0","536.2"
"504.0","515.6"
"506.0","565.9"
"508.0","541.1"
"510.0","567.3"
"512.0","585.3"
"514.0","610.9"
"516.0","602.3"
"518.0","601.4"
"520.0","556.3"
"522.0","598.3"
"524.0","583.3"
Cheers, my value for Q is 5.2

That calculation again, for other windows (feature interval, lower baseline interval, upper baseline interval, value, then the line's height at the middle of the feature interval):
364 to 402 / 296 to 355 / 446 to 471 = 1.37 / 451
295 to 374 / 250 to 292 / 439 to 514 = -0.57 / 460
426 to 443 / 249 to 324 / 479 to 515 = 1.78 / 478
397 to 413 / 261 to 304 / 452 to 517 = 4.72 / 462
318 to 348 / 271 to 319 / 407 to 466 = -2.17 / 444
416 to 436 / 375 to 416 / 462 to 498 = 0.04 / 410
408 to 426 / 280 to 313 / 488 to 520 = 4.70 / 491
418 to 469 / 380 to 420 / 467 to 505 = -0.51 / 417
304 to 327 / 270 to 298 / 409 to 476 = -2.06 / 437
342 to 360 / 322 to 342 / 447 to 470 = 0.87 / 471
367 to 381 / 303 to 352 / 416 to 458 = 0.00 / 449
